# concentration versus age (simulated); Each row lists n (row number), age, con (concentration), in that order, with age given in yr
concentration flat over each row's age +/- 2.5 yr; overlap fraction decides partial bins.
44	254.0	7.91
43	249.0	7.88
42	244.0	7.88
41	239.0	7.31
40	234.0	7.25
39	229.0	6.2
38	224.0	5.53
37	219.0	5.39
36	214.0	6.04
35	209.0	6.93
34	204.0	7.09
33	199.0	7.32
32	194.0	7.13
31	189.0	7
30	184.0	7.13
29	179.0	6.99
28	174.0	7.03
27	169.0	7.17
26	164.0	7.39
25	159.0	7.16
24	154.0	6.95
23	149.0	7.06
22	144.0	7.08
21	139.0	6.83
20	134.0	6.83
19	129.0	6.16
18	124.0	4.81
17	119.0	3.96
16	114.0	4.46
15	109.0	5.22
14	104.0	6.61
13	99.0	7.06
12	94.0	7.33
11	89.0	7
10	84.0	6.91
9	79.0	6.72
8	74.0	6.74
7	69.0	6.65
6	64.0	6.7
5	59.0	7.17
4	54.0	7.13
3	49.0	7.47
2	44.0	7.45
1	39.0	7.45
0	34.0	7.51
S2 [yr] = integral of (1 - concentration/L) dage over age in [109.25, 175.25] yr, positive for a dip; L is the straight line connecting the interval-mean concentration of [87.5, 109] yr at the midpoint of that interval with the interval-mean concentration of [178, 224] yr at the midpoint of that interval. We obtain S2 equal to 4.2 yr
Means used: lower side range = 6.79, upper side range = 6.71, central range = 6.32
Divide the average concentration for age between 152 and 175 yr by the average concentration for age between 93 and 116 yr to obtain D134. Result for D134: 1.2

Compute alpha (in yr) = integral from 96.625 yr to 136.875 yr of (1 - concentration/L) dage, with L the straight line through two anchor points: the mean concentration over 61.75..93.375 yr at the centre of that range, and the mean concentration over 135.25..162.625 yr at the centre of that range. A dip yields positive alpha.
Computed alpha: 7.5 yr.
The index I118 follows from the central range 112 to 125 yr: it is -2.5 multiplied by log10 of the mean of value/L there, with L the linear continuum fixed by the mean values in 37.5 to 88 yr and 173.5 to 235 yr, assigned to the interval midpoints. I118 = 0.50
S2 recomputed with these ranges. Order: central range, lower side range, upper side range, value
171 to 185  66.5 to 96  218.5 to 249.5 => -0.45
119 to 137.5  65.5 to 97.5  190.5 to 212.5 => 3.31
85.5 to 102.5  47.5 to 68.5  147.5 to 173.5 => 0.00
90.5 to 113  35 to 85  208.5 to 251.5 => 1.73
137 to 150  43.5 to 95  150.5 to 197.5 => 0.16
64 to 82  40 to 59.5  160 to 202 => 1.45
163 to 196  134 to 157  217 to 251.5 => -0.98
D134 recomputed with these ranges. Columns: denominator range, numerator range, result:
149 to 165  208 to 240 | 0.88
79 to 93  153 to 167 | 1.03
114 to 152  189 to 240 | 1.10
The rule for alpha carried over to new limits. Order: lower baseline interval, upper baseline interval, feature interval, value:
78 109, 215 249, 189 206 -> -1.16 yr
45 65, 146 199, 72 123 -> 7.11 yr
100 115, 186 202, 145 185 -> -2.74 yr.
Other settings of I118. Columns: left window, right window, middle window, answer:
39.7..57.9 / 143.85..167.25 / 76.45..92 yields 0.059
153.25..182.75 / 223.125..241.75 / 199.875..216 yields 0.013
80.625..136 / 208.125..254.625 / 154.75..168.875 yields -0.137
